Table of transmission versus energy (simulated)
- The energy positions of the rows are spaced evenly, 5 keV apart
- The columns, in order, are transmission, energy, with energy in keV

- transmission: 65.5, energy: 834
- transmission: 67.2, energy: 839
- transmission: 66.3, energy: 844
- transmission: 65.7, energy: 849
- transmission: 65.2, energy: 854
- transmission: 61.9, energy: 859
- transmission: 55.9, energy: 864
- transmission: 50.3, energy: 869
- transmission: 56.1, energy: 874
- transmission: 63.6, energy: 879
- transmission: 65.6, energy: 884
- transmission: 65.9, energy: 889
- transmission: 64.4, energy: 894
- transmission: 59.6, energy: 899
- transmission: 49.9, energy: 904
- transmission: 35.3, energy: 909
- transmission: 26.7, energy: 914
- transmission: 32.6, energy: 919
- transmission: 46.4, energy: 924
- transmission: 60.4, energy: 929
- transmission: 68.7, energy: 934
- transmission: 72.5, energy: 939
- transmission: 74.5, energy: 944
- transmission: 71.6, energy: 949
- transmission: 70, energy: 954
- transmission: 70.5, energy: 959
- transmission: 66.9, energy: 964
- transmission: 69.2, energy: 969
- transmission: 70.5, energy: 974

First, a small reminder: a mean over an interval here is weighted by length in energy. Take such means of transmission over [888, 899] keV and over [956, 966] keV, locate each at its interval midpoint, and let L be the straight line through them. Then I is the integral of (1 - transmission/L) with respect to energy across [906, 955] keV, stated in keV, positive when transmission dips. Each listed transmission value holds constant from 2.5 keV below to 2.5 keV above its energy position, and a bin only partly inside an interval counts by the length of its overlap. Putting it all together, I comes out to 8.4 keV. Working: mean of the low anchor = 63.8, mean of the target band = 55.4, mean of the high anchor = 68.9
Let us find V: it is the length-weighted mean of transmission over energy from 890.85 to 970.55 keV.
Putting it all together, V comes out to 58.6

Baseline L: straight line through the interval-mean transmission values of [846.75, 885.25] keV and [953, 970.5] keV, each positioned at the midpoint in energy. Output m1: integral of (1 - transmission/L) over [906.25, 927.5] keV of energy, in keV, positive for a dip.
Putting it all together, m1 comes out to 9.3 keV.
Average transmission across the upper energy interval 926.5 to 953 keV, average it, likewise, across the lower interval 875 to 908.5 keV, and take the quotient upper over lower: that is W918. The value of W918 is 1.2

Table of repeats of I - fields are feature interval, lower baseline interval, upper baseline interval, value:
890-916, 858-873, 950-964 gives 5.25 keV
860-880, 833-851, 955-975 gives 3.16 keV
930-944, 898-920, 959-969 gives -4.02 keV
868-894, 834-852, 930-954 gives 2.60 keV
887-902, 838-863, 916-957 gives 0.09 keV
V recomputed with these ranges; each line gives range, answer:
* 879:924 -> 50.6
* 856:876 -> 56.3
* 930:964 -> 70.5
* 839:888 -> 61.6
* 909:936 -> 45.5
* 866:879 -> 55.3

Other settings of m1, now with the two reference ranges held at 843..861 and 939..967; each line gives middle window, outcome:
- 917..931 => 4.6 keV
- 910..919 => 5.1 keV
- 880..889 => 0.2 keV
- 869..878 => 1.4 keV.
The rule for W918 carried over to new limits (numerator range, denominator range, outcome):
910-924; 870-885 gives 0.55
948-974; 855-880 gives 1.21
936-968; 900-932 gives 1.64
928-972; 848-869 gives 1.15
